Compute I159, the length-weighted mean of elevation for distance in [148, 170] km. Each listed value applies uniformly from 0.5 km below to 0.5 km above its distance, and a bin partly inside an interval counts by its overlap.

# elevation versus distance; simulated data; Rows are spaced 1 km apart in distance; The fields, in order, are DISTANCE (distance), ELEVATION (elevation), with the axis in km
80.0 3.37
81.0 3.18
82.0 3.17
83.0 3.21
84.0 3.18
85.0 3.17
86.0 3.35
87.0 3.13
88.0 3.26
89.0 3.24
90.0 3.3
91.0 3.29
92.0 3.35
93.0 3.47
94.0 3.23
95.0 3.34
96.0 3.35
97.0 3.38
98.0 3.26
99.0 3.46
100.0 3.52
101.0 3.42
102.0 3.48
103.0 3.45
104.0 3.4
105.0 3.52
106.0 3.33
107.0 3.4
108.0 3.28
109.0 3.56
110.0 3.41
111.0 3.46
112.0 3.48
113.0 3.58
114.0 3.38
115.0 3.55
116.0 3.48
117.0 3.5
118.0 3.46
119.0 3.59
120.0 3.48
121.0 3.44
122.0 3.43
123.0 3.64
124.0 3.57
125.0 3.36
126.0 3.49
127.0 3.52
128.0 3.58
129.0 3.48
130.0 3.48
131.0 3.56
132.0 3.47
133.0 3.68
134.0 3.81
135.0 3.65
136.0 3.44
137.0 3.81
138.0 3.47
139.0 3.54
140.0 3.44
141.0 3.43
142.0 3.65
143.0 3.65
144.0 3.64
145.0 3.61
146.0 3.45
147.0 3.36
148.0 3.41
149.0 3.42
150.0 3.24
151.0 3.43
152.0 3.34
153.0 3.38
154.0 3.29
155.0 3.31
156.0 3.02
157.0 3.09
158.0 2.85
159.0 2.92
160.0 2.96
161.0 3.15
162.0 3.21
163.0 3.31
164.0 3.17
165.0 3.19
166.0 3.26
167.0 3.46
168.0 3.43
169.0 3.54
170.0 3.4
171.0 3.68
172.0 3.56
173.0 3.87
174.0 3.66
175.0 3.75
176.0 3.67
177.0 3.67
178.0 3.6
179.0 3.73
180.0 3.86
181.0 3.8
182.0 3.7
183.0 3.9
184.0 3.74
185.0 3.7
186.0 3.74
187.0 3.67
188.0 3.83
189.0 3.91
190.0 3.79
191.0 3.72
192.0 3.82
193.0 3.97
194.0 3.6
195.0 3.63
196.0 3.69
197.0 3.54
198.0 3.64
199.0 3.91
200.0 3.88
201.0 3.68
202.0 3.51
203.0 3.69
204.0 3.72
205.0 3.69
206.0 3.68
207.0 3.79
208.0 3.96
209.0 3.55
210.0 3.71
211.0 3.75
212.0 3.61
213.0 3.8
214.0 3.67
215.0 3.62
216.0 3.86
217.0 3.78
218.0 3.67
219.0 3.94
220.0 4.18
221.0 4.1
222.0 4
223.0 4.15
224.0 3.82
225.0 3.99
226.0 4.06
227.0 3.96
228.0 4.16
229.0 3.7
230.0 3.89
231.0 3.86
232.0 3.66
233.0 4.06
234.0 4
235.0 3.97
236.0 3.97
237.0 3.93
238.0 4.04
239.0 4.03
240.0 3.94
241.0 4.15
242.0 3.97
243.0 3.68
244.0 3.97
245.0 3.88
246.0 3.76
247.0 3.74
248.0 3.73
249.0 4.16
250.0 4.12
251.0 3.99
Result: 3.24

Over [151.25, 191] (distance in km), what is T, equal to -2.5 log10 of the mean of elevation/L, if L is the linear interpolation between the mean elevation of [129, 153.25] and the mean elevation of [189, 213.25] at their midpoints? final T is 0.04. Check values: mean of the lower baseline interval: 3.52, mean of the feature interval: 3.49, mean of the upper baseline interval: 3.73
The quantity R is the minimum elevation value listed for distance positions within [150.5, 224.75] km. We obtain 2.85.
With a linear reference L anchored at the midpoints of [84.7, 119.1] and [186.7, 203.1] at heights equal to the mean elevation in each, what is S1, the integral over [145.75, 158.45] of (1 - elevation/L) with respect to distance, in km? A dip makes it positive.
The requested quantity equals 1.1 km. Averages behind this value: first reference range 3.39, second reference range 3.74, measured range 3.27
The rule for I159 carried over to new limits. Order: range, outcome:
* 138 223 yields 3.59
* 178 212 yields 3.74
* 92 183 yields 3.46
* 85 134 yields 3.44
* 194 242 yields 3.84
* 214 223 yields 3.9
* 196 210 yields 3.71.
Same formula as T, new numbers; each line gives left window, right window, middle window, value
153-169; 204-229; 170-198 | -0.080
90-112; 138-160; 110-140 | -0.048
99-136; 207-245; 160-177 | 0.072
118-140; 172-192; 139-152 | 0.041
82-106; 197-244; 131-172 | 0.055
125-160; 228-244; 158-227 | 0.008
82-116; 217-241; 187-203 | 0.019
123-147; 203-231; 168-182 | 0.008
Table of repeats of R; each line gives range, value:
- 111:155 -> 3.24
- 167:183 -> 3.4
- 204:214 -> 3.55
